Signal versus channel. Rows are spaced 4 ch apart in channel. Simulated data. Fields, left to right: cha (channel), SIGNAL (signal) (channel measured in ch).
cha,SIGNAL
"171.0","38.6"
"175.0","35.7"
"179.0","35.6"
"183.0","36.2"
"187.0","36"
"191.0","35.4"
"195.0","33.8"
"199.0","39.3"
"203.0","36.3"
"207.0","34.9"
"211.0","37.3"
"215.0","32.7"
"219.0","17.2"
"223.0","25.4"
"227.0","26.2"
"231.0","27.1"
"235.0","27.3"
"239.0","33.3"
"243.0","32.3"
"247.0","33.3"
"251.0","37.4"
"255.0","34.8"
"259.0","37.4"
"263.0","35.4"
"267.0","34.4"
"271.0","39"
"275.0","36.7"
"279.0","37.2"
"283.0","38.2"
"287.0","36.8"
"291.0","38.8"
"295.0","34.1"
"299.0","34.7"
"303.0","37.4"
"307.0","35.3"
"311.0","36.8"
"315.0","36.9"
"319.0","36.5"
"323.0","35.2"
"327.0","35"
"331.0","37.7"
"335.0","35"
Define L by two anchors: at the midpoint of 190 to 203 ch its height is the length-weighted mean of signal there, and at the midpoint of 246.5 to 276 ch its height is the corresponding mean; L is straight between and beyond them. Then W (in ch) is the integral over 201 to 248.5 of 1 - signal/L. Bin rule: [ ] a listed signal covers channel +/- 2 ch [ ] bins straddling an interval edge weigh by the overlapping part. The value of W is 7.8 ch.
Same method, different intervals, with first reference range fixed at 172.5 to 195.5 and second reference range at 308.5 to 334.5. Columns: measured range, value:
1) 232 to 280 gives 1.7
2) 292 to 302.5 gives 0.3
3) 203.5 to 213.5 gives -0.1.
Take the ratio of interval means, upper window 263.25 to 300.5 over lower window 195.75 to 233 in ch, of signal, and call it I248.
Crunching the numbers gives 1.19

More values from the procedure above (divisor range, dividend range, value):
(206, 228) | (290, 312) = 1.25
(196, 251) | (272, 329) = 1.17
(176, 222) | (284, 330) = 1.07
